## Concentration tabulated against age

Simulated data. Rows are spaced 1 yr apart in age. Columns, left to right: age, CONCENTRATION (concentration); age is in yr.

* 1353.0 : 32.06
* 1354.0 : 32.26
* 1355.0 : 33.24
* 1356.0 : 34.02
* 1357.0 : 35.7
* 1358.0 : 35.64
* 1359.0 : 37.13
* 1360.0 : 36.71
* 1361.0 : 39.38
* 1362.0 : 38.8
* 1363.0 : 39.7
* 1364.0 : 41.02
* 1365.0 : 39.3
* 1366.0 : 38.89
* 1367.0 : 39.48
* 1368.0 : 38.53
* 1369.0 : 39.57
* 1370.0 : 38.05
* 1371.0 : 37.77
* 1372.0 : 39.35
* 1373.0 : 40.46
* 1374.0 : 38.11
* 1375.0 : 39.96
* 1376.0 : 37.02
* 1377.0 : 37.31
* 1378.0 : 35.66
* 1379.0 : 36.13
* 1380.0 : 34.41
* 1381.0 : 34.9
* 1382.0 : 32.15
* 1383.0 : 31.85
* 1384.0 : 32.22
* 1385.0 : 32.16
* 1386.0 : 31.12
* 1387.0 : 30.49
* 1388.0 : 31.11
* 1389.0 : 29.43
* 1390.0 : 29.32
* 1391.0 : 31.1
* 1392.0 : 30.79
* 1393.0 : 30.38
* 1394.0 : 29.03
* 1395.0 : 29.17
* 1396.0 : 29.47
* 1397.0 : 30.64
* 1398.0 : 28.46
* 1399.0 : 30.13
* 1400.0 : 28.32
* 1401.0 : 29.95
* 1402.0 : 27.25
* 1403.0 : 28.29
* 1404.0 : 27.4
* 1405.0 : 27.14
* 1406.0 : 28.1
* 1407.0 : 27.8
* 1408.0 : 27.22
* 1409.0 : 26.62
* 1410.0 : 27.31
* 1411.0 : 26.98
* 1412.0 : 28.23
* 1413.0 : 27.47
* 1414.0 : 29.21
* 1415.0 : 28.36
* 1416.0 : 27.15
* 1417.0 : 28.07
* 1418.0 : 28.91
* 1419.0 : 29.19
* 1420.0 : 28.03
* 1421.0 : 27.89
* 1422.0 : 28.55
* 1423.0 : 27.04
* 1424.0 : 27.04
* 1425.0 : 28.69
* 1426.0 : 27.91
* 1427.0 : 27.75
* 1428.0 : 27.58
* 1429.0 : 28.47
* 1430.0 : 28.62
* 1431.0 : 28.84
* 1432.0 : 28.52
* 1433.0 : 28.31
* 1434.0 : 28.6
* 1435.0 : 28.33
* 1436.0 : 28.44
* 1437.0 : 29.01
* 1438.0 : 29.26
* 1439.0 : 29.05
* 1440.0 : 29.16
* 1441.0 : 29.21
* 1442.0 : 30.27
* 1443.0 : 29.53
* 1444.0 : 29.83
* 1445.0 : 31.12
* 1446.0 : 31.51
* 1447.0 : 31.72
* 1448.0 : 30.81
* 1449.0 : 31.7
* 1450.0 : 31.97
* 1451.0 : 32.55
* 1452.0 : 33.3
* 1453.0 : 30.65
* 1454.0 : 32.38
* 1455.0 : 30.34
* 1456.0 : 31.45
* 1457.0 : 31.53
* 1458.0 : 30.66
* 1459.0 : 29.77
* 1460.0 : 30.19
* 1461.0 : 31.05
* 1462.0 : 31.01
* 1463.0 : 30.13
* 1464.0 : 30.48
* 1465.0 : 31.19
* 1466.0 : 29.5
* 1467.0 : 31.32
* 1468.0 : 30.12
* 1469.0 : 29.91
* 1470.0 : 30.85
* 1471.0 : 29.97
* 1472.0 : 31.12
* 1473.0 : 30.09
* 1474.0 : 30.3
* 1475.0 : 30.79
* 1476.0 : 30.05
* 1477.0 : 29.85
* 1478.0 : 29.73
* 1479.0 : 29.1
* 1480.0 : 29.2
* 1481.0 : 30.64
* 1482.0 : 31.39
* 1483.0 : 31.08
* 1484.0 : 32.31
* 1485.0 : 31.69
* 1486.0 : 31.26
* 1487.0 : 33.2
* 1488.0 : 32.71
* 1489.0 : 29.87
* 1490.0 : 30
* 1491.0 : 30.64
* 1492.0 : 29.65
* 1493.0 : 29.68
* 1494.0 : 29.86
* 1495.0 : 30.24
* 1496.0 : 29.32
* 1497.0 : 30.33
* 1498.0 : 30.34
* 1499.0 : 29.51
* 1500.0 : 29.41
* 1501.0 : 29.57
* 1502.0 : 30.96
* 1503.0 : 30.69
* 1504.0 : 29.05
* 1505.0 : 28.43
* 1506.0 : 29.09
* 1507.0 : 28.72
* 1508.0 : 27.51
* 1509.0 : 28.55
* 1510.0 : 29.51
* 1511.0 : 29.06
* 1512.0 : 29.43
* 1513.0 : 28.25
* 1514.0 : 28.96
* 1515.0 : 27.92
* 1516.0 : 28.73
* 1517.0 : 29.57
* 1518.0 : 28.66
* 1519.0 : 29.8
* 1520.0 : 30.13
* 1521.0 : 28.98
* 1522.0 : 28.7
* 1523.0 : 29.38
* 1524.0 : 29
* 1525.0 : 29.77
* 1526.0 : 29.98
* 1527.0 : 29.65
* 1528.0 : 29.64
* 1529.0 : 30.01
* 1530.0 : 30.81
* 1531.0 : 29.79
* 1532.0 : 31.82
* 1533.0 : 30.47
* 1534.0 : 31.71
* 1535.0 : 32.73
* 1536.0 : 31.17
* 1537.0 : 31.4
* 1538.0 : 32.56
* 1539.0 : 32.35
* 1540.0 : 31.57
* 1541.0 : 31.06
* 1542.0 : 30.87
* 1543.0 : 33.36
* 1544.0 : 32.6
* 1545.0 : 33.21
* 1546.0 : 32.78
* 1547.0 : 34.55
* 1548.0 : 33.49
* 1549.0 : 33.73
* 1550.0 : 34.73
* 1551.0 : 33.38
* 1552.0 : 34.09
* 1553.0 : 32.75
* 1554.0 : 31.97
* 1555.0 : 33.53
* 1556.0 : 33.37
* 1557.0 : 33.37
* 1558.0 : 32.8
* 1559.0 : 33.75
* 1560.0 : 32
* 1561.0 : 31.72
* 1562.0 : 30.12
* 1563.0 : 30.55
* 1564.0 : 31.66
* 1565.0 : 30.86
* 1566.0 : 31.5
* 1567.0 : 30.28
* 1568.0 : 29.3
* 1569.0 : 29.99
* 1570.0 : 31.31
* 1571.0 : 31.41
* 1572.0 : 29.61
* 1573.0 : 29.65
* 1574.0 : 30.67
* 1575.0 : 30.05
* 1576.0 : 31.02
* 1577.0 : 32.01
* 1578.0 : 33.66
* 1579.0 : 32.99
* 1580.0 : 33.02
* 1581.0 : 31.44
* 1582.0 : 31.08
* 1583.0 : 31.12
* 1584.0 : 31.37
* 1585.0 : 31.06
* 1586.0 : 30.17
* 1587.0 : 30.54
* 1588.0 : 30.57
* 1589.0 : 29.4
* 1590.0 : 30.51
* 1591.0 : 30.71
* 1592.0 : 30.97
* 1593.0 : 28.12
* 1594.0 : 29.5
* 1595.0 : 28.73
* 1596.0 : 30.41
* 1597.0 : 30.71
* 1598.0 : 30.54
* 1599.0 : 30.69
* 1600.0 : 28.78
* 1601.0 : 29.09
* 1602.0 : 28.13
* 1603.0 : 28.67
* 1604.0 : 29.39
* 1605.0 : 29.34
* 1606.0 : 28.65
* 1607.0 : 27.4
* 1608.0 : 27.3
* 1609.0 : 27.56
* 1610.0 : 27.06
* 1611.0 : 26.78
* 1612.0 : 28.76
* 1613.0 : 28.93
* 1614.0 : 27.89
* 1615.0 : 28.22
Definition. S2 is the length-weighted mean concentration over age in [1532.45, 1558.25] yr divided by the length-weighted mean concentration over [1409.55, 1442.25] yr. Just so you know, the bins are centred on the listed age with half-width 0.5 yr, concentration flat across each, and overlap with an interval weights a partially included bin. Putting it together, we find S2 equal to 1.2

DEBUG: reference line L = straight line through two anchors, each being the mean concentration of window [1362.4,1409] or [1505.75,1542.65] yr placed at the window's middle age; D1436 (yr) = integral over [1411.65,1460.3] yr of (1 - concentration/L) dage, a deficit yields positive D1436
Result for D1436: 3.83 yr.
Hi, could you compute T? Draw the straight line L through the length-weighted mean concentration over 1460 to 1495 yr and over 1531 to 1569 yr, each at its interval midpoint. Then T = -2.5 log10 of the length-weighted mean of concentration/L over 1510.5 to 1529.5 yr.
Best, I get 0.08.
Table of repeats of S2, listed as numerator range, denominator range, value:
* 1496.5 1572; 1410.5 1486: 1.04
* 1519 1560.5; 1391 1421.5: 1.12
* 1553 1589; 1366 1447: 1.02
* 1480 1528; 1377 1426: 1.01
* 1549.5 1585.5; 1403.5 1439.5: 1.13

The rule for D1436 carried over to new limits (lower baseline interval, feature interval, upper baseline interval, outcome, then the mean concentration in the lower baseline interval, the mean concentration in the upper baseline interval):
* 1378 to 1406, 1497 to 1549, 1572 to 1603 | 0.31 yr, 30.5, 30.5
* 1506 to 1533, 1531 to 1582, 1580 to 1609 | -4.13 yr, 29.3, 29.8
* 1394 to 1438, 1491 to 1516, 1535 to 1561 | 1.53 yr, 28.3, 32.8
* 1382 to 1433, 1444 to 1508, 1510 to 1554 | -1.16 yr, 28.8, 31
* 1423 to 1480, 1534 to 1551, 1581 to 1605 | -1.48 yr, 30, 30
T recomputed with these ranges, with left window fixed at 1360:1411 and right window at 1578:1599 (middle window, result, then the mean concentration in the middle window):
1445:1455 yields 0.02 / 31.7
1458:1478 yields 0.06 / 30.4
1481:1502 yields 0.04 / 30.6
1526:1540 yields 0.01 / 31.1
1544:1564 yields -0.06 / 32.9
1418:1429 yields 0.17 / 28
